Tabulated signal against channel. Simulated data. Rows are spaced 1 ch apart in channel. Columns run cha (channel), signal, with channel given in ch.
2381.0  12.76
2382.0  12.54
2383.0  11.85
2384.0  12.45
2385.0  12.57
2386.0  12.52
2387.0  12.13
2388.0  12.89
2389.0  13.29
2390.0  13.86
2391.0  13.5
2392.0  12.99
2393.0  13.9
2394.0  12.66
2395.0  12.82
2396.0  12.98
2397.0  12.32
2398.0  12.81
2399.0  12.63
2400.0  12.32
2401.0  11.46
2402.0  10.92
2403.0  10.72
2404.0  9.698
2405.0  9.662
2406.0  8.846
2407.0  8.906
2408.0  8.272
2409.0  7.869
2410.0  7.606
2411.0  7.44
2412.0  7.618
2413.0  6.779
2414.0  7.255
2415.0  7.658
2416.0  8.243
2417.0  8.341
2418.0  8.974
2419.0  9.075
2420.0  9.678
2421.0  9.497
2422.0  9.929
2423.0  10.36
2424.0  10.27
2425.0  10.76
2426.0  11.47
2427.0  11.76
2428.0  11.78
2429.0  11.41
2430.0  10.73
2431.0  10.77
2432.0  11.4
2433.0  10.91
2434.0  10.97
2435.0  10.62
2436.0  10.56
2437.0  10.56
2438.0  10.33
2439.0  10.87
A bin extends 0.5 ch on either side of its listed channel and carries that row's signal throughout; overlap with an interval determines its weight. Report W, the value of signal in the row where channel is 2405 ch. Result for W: 9.662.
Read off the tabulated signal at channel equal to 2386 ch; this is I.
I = 12.52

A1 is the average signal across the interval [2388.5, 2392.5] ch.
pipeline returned 13.4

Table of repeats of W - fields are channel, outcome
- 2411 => 7.44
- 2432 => 11.4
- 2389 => 13.29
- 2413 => 6.779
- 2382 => 12.54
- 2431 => 10.77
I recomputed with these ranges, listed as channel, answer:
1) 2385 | 12.57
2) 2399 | 12.63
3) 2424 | 10.27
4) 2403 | 10.72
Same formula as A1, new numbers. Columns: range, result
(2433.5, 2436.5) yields 10.7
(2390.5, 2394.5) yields 13.3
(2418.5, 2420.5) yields 9.38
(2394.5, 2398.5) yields 12.7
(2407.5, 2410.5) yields 7.92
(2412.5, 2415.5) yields 7.23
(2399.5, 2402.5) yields 11.6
